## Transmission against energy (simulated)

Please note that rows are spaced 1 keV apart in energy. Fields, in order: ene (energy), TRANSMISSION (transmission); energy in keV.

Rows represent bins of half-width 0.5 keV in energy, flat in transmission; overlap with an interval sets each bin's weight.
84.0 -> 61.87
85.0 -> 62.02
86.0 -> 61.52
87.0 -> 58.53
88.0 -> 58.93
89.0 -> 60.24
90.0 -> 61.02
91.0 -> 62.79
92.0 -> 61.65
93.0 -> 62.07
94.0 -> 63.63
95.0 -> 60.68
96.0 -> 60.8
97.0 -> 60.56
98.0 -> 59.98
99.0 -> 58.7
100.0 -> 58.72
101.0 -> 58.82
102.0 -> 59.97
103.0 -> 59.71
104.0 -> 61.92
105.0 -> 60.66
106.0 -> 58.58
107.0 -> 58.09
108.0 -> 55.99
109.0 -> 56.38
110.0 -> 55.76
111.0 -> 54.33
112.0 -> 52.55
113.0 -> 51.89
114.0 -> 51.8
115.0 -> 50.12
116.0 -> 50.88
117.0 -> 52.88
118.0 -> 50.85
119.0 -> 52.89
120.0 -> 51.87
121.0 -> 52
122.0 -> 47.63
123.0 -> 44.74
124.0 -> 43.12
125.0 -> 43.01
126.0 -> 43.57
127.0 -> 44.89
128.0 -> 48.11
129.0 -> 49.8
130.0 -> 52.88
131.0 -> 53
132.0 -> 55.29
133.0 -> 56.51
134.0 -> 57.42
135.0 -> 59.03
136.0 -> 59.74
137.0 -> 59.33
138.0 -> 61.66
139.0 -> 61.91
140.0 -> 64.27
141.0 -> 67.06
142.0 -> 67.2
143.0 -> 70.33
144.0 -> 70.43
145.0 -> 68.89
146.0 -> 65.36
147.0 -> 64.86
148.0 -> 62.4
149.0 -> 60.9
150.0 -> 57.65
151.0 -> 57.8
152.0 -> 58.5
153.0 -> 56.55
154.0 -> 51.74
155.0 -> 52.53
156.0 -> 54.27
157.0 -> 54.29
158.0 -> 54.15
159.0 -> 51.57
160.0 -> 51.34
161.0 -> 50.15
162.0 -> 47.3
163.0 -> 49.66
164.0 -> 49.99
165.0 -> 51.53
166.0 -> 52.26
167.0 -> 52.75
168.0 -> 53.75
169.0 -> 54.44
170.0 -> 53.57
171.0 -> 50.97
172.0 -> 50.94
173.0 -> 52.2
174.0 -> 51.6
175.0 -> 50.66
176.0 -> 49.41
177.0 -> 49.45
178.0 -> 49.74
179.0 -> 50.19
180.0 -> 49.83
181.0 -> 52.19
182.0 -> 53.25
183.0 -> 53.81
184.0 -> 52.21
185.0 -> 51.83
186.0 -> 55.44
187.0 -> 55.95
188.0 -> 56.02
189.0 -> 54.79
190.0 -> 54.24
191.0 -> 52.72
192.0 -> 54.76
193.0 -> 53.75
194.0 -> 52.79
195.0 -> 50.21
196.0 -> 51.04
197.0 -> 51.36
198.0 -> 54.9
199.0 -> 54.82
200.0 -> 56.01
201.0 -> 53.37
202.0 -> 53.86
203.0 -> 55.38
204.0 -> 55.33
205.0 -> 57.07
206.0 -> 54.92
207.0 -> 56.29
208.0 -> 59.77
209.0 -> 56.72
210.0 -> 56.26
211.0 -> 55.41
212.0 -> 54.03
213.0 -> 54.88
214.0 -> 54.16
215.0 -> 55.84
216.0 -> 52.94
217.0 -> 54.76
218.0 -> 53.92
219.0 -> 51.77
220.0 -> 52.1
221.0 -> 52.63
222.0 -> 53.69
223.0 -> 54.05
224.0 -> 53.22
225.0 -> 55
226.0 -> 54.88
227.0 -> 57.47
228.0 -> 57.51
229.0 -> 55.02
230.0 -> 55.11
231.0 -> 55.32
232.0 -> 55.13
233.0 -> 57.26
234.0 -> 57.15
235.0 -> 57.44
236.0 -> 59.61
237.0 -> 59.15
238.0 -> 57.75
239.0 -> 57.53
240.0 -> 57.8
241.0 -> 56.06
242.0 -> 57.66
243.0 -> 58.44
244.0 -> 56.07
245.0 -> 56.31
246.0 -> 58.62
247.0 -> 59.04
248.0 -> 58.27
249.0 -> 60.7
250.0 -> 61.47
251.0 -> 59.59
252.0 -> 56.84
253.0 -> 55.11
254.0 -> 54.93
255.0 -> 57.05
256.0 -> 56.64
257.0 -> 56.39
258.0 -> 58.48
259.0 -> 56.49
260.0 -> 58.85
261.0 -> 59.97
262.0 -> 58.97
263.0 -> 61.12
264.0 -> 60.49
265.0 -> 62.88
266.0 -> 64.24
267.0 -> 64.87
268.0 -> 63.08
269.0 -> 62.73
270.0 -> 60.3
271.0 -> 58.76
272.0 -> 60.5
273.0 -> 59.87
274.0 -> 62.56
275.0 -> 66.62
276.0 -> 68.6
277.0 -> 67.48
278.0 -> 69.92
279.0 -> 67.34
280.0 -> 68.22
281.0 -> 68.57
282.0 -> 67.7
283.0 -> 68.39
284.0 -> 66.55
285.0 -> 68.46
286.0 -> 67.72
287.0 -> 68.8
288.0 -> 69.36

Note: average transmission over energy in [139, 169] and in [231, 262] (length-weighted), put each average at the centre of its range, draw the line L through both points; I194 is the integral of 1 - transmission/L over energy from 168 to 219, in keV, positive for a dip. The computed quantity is 3.6 keV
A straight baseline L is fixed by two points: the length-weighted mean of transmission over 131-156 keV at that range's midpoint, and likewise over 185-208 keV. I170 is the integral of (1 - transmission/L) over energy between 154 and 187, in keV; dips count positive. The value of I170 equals 3.3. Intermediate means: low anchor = 60.8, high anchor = 54.4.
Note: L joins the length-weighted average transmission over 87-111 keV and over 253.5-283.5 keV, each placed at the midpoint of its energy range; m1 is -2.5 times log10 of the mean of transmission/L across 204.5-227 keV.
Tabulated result 0.13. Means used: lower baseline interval 59.7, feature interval 54.8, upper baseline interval 62.4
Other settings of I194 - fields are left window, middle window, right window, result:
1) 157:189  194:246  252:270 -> 0.6 keV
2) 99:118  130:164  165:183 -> -3.1 keV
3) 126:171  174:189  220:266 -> 1.2 keV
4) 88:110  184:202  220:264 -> 1.3 keV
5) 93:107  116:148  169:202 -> 0.6 keV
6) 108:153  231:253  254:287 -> 1.3 keV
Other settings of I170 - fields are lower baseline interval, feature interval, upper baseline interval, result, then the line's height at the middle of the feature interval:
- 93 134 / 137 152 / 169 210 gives -2.8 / 53.9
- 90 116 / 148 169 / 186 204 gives 0.7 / 55.6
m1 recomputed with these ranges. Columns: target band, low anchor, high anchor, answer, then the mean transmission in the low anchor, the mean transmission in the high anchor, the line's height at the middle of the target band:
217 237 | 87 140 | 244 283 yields 0.09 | 55.7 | 61.3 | 60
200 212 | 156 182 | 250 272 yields -0.02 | 51.4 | 59.5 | 54.7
